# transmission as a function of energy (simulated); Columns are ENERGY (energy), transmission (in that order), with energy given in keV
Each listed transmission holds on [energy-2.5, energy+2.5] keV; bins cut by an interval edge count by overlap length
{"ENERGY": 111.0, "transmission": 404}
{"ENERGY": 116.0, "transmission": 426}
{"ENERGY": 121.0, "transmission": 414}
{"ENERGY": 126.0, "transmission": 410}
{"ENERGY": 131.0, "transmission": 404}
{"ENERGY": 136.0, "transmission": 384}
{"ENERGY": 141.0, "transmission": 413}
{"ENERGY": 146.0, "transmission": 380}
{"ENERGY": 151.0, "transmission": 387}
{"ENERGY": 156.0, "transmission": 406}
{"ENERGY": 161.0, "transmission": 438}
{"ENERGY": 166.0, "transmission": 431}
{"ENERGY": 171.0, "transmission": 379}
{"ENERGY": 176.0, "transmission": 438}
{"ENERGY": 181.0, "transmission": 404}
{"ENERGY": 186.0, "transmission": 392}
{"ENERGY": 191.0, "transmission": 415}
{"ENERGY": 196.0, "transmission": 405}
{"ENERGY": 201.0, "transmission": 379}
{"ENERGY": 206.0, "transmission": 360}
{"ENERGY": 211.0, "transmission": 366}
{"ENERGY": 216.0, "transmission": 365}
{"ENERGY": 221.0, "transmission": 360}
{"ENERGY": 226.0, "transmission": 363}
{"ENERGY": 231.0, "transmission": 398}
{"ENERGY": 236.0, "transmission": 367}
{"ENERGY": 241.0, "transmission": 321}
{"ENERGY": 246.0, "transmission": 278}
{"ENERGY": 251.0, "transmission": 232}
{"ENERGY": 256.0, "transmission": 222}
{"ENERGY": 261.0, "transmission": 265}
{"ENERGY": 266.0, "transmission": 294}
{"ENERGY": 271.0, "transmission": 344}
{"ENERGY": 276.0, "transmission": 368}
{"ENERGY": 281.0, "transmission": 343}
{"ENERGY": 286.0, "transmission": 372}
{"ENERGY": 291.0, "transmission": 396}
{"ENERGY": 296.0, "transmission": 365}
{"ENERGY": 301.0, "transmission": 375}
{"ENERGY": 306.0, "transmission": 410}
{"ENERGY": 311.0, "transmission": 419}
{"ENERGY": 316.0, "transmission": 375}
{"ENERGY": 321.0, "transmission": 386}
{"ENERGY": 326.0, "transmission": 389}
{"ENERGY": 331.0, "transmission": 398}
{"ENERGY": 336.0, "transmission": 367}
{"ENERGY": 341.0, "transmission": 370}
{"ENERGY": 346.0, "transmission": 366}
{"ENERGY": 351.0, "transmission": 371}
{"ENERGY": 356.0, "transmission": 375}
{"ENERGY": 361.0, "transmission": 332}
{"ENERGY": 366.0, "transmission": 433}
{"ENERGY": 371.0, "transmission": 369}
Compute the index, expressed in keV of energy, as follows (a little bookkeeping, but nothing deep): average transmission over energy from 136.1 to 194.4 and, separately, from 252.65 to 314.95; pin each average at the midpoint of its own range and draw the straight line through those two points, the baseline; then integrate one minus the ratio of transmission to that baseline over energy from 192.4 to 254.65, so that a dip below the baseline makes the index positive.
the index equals 4.9 keV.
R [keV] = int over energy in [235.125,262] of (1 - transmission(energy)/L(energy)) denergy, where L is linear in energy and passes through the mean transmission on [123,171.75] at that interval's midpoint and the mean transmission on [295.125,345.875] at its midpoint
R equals 8.0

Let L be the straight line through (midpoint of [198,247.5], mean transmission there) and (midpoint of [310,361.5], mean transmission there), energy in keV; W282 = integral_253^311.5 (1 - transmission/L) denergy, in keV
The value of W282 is 3.9 keV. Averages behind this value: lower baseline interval 358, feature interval 344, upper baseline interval 378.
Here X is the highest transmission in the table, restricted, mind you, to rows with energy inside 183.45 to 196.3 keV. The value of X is 415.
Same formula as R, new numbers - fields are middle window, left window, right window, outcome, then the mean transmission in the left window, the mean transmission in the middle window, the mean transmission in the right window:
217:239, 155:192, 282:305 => 1.5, 413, 370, 377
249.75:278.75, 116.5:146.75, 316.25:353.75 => 7.2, 404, 290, 378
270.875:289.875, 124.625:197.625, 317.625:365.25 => 1.2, 406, 361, 375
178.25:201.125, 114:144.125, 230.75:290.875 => -2.2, 408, 402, 317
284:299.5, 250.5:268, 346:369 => -4.4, 255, 378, 376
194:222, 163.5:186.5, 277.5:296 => 1.8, 410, 373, 369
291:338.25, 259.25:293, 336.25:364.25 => -4.6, 341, 388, 365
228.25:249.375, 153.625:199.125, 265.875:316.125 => 2.9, 412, 337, 372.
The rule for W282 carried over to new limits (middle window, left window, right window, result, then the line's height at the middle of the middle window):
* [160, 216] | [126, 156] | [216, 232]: -2.4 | 381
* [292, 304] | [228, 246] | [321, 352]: -0.3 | 367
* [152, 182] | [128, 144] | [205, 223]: -2.3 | 385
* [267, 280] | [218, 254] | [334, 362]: -0.2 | 342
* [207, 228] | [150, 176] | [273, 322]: 1.9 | 399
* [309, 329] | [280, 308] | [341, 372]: -0.8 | 377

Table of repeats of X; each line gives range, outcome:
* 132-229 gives 438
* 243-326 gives 419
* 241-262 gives 321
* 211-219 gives 366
